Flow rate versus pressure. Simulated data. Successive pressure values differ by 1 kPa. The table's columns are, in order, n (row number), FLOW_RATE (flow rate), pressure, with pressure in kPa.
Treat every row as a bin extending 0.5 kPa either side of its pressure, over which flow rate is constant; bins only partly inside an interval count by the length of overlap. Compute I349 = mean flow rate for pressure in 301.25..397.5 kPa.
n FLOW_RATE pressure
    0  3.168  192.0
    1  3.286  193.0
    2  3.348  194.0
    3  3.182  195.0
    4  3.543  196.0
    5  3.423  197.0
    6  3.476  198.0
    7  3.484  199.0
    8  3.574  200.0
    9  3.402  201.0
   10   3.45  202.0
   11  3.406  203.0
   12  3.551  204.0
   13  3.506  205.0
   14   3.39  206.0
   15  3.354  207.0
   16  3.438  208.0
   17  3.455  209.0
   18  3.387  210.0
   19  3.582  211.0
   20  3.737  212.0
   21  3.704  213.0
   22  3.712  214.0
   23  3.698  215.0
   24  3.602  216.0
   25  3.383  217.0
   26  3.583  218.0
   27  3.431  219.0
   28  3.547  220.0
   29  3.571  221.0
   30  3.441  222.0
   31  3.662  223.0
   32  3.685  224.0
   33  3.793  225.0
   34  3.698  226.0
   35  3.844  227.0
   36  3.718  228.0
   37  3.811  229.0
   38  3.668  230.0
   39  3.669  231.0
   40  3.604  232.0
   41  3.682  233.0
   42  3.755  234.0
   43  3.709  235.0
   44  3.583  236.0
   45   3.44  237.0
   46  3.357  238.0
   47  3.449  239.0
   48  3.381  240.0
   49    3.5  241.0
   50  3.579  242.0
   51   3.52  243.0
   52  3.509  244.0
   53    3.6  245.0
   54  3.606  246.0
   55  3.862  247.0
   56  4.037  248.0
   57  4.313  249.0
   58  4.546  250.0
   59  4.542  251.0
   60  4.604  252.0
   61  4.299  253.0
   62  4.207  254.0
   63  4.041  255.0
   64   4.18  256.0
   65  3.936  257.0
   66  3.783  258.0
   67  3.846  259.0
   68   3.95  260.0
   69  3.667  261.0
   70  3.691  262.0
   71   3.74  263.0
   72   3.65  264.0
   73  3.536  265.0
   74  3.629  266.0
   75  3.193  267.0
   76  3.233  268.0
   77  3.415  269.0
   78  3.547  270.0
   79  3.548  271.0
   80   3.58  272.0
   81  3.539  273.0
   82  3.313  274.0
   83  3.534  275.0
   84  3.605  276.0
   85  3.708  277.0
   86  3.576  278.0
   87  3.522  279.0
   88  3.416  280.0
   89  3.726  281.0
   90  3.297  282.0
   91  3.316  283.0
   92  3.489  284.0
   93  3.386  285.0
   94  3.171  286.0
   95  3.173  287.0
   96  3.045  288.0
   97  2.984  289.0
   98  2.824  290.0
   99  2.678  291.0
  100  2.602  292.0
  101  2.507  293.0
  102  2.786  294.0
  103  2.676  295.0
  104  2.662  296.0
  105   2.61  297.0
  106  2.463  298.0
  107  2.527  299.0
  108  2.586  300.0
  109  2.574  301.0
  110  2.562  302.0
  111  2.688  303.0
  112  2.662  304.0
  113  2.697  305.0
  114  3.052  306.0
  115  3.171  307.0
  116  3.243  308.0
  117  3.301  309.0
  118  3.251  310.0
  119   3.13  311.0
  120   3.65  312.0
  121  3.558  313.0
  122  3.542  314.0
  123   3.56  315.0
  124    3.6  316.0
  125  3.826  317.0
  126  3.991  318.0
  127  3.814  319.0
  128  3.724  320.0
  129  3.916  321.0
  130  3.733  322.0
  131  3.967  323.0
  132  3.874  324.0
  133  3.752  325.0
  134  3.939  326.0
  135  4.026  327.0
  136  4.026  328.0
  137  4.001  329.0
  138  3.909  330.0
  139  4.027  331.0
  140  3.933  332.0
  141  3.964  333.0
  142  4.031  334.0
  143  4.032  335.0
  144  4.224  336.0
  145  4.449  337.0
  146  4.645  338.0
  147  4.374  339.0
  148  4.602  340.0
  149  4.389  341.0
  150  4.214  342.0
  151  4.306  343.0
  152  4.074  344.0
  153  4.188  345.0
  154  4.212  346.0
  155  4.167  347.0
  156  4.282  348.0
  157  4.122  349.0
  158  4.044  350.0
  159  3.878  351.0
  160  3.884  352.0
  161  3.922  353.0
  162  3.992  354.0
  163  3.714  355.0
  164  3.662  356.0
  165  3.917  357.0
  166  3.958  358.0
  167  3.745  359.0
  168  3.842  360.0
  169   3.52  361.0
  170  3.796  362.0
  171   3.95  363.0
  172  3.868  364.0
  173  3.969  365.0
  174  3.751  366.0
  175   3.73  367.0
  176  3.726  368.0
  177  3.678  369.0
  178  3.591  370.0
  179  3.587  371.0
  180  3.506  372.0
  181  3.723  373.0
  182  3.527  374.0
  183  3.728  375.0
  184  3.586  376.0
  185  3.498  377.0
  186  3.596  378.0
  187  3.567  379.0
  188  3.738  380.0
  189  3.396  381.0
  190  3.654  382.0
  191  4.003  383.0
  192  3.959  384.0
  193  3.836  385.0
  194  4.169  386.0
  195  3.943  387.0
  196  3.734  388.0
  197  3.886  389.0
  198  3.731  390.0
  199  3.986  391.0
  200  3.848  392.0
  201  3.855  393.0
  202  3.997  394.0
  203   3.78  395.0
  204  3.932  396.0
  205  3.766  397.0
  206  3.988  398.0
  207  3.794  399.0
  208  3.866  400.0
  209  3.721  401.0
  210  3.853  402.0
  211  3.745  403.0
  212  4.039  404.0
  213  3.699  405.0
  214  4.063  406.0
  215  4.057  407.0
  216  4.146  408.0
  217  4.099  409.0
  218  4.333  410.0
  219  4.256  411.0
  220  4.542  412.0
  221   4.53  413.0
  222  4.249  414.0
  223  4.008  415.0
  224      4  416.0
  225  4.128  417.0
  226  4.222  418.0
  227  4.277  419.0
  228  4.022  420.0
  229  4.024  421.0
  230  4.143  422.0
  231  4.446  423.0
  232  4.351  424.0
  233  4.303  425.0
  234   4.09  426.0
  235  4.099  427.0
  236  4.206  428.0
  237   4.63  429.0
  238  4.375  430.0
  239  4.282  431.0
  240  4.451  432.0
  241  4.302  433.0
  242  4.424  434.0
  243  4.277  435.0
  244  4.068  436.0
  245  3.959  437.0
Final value 3.79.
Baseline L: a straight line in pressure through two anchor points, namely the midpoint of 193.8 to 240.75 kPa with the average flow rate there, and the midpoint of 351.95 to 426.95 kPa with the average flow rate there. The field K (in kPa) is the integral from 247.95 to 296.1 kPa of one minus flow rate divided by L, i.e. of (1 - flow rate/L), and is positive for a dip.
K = 1.6 kPa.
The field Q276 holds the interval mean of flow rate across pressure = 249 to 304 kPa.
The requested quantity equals 3.39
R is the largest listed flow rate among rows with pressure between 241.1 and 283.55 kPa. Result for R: 4.604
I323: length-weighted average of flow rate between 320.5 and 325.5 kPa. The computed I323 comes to 3.85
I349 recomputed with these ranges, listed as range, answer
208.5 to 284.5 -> 3.67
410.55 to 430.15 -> 4.24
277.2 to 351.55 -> 3.54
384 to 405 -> 3.87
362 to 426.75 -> 3.92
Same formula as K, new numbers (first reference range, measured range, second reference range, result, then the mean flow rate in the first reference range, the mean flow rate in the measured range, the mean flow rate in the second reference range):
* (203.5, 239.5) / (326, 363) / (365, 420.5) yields -2.5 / 3.59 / 4.05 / 3.89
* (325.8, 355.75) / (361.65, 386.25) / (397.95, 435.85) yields 2.5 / 4.12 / 3.72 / 4.16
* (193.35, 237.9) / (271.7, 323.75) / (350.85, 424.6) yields 6.9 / 3.56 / 3.22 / 3.9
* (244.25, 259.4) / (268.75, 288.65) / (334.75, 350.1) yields 3.4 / 4.09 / 3.44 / 4.28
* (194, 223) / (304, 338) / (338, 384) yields 0.5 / 3.5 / 3.72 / 3.88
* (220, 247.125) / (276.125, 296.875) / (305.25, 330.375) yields 2.9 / 3.61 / 3.13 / 3.65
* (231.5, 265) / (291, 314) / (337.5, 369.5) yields 6.1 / 3.82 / 2.87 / 4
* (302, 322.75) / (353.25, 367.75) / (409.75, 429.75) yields -0.2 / 3.39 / 3.82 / 4.24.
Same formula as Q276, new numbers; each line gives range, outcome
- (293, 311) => 2.8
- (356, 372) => 3.76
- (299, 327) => 3.38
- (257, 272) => 3.61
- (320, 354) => 4.09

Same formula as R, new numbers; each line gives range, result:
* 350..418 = 4.542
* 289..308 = 3.243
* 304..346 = 4.645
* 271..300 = 3.726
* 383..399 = 4.169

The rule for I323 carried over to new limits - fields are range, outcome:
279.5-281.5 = 3.57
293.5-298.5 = 2.64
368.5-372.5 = 3.59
